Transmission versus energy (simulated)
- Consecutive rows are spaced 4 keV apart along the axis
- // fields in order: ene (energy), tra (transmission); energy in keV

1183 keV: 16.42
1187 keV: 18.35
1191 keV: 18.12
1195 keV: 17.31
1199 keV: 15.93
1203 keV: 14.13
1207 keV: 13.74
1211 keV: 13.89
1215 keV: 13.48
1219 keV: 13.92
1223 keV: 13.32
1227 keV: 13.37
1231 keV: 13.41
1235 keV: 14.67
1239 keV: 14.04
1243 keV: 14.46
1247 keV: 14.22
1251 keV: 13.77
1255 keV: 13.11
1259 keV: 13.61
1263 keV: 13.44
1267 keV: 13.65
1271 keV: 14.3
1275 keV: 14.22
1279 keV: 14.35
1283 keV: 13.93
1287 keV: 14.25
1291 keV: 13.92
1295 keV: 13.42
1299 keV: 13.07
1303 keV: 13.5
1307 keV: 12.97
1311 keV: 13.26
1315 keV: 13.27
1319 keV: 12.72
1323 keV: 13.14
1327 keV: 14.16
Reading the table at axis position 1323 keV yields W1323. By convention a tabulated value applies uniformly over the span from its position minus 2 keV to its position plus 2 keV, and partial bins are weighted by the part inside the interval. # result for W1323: 13.14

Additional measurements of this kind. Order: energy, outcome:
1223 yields 13.32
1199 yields 15.93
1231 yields 13.41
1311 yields 13.26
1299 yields 13.07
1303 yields 13.5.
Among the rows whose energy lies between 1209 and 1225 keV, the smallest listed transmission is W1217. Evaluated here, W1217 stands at 13.32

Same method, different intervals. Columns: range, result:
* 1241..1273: 13.11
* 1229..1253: 13.41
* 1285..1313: 12.97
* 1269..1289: 13.93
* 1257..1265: 13.44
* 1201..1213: 13.74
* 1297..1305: 13.07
